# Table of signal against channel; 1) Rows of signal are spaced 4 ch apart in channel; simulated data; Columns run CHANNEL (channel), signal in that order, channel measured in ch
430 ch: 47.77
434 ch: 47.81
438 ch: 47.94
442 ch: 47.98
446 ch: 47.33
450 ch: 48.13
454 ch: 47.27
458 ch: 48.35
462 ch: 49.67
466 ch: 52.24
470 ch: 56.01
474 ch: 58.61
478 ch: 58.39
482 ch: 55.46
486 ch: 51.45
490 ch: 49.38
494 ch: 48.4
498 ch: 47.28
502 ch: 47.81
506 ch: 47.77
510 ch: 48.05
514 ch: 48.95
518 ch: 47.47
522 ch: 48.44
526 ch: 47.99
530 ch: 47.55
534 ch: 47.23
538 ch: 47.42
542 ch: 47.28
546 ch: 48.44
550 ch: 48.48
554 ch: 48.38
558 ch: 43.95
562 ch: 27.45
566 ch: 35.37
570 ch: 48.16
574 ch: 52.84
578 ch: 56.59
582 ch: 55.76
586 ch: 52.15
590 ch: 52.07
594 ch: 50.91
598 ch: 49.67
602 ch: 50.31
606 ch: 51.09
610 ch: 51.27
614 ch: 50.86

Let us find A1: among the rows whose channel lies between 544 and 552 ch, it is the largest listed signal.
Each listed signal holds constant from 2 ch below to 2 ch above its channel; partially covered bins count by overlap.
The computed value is 48.48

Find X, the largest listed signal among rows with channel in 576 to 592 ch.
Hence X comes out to 56.59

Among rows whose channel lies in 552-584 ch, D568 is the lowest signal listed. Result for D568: 27.45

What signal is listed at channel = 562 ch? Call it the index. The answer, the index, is 27.45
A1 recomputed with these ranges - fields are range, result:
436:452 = 48.13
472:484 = 58.61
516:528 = 48.44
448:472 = 56.01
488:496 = 49.38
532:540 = 47.42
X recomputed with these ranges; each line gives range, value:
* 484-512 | 51.45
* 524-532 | 47.99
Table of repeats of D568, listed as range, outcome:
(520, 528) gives 47.99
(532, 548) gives 47.23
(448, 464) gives 47.27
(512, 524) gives 47.47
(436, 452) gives 47.33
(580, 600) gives 49.67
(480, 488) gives 51.45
